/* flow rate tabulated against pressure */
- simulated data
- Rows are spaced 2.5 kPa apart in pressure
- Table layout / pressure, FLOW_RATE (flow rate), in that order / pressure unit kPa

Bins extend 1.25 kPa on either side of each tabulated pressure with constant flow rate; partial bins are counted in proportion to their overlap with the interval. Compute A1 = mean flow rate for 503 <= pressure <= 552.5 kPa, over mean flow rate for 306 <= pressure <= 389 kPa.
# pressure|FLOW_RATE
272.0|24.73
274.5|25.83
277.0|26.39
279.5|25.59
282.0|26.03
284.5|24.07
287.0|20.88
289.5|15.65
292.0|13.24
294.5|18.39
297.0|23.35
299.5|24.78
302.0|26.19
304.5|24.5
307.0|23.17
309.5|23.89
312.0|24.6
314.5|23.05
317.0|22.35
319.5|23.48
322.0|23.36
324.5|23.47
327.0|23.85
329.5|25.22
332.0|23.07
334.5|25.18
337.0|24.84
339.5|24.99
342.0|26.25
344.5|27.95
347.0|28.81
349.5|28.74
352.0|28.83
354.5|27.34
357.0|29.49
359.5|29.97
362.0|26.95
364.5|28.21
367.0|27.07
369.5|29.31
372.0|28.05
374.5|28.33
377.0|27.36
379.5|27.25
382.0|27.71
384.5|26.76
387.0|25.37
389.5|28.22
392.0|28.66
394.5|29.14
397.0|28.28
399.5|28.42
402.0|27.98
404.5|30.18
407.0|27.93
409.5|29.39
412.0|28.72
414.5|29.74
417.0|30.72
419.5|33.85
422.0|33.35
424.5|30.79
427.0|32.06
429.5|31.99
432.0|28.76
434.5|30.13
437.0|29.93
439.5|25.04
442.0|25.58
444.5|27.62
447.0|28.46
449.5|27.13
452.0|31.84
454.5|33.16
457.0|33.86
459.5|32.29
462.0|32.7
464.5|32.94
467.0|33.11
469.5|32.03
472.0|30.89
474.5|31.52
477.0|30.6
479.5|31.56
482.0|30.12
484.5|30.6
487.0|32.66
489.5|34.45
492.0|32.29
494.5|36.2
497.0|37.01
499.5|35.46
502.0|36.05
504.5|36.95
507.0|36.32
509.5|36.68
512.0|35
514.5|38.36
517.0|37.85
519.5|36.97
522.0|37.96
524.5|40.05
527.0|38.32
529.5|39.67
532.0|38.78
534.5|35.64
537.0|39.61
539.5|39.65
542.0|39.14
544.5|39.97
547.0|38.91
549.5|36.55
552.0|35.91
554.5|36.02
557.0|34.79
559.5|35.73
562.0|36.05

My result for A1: 1.45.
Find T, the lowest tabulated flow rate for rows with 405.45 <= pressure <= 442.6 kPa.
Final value 25.04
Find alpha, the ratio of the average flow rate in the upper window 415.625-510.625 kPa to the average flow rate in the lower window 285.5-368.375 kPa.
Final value 1.30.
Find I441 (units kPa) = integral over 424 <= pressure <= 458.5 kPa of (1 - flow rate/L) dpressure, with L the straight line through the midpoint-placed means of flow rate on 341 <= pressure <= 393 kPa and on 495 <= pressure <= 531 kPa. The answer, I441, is 3.1 kPa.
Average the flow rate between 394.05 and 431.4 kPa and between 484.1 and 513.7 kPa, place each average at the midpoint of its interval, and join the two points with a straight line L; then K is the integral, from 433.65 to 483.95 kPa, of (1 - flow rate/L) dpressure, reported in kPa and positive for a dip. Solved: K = 3.5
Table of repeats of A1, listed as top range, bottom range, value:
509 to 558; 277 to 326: 1.66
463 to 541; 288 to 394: 1.39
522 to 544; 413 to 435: 1.24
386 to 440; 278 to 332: 1.29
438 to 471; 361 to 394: 1.10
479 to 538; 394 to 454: 1.22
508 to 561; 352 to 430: 1.30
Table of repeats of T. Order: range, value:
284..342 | 13.24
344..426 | 25.37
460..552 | 30.12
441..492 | 25.58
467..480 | 30.6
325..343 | 23.07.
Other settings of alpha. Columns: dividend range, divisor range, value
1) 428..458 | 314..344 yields 1.22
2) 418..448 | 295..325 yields 1.26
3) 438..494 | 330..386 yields 1.13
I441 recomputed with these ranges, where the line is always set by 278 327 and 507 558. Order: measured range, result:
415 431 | -0.7 kPa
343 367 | -2.1 kPa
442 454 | 1.3 kPa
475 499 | 1.3 kPa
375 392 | 0.4 kPa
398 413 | 0.3 kPa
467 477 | 0.7 kPa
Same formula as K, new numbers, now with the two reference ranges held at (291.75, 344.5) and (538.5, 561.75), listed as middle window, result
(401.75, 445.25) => 0.2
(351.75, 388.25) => -1.5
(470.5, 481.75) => 0.7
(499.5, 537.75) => -2.2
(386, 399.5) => 0.0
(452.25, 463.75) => -0.4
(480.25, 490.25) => 0.5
